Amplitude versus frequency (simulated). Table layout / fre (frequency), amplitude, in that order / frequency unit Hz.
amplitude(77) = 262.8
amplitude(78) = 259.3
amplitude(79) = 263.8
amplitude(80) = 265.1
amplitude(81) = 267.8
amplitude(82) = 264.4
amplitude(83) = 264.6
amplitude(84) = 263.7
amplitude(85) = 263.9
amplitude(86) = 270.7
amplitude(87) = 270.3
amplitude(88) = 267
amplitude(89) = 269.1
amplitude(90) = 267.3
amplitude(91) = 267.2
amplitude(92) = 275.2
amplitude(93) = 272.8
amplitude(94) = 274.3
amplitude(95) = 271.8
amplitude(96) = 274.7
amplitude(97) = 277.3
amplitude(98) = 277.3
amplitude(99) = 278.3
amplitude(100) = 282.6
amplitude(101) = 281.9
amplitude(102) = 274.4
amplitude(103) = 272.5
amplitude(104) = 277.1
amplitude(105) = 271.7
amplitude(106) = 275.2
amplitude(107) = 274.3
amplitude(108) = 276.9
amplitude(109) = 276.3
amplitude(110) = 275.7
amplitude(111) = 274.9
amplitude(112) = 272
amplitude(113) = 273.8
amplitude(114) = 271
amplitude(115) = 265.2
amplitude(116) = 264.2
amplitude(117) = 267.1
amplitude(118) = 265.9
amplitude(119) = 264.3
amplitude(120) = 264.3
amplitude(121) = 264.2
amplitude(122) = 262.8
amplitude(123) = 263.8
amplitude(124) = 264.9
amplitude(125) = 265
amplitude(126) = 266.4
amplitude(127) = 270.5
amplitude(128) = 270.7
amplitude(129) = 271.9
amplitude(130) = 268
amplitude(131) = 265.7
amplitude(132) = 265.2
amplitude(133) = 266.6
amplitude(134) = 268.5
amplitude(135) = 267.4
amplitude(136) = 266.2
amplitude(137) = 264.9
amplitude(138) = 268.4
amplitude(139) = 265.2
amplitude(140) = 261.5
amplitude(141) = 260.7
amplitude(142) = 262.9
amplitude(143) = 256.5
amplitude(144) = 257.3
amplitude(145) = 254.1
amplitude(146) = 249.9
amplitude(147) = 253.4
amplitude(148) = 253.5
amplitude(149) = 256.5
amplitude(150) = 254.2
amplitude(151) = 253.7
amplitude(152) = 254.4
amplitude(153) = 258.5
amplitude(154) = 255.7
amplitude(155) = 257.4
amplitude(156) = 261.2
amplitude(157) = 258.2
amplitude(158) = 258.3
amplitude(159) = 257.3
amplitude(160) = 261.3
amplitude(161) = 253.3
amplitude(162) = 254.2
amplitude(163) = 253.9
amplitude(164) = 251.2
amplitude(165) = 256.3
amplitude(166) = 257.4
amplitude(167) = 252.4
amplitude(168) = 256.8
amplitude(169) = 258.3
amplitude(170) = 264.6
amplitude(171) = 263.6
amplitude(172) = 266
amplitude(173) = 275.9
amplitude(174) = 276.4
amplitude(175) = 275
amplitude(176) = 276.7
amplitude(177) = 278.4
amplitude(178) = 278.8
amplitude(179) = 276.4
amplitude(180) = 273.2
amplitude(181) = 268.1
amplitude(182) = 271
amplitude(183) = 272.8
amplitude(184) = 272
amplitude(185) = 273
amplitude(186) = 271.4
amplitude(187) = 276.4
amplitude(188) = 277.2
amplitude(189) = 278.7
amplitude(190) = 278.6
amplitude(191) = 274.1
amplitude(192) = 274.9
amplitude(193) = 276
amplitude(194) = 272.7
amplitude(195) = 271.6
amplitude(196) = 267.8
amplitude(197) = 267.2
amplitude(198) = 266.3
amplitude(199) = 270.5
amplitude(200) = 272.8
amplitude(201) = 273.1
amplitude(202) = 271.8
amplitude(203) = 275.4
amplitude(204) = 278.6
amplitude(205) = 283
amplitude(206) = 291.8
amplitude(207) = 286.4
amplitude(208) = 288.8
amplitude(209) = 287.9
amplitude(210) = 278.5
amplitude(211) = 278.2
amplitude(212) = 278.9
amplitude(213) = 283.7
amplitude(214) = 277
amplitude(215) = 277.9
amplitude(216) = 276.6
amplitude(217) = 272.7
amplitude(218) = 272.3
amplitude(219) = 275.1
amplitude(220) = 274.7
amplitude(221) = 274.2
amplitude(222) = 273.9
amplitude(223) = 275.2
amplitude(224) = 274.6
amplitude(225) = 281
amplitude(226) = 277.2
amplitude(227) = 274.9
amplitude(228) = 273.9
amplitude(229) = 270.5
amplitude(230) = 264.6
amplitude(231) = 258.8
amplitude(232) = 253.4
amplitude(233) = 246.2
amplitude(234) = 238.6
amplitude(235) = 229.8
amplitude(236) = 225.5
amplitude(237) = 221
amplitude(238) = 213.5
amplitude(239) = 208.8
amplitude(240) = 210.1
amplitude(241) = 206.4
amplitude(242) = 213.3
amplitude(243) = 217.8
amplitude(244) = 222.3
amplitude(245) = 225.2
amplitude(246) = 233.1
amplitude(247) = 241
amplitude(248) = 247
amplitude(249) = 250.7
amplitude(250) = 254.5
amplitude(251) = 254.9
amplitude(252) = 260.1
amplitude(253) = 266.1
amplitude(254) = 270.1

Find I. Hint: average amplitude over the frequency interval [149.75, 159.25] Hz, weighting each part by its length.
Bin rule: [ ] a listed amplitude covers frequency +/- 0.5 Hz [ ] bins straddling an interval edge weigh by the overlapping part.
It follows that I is 257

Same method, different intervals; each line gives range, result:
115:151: 263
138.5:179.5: 261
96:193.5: 267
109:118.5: 270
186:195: 276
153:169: 256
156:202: 268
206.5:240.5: 263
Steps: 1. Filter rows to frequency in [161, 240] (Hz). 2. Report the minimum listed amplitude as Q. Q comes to 208.8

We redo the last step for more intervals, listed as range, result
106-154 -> 249.9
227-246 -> 206.4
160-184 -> 251.2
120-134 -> 262.8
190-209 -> 266.3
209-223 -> 272.3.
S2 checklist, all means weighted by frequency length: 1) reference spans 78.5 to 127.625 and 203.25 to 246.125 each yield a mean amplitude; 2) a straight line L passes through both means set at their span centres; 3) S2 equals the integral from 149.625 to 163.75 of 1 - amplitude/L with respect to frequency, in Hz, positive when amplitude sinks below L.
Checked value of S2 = 0.5 Hz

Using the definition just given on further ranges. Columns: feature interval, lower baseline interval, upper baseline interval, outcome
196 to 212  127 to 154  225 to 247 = -2.1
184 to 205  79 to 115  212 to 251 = -1.3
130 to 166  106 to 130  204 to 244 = 1.0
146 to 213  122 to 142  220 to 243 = -2.8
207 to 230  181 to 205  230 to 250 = -2.5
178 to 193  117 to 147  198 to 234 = -0.2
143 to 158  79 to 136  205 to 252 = 0.5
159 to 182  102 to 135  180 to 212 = 0.7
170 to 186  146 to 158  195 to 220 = -0.4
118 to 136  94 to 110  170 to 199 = 0.6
